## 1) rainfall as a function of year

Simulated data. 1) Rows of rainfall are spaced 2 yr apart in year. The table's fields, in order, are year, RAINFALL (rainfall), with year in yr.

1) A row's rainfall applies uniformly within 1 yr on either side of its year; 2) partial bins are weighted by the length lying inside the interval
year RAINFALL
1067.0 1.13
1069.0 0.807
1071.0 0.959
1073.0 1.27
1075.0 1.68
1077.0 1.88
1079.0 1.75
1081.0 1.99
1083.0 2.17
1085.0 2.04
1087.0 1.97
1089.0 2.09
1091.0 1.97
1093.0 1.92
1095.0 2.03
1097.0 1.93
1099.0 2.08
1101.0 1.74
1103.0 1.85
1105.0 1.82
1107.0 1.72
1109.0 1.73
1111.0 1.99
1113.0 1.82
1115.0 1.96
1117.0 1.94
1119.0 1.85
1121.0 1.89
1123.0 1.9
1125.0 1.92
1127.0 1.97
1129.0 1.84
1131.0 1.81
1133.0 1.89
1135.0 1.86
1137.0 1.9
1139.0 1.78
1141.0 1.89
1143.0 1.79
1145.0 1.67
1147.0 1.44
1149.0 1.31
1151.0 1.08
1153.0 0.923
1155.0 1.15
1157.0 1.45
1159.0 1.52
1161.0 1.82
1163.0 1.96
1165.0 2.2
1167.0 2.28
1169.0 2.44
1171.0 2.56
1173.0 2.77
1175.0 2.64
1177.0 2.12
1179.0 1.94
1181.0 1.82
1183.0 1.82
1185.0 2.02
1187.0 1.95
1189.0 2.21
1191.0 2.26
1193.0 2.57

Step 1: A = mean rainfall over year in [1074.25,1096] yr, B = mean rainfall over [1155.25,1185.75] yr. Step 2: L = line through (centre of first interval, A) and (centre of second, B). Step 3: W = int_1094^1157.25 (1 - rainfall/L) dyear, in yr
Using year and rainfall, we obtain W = 8.1 yr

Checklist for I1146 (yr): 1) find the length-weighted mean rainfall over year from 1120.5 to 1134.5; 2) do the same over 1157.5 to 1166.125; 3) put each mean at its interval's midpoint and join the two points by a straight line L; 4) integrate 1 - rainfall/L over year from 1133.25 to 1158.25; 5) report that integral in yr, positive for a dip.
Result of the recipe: 4.55 yr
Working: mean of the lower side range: 1.89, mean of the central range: 1.53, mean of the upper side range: 1.86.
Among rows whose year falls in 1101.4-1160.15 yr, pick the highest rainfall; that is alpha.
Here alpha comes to 1.99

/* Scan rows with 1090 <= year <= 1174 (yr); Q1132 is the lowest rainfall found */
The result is 0.923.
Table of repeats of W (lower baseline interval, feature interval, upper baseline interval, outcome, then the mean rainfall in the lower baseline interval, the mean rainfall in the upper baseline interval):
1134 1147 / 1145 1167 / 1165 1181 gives 5.7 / 1.79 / 2.34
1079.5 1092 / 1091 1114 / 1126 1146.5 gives 1.0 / 2.03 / 1.83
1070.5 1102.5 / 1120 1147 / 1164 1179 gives 3.9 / 1.86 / 2.4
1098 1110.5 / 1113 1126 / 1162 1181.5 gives 0.2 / 1.83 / 2.28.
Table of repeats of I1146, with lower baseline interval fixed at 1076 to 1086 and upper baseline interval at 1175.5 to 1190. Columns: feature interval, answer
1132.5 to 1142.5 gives 0.6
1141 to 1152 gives 2.7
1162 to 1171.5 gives -1.3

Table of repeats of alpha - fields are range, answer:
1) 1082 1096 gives 2.17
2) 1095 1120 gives 2.08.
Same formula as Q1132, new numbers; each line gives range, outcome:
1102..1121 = 1.72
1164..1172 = 2.2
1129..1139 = 1.78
